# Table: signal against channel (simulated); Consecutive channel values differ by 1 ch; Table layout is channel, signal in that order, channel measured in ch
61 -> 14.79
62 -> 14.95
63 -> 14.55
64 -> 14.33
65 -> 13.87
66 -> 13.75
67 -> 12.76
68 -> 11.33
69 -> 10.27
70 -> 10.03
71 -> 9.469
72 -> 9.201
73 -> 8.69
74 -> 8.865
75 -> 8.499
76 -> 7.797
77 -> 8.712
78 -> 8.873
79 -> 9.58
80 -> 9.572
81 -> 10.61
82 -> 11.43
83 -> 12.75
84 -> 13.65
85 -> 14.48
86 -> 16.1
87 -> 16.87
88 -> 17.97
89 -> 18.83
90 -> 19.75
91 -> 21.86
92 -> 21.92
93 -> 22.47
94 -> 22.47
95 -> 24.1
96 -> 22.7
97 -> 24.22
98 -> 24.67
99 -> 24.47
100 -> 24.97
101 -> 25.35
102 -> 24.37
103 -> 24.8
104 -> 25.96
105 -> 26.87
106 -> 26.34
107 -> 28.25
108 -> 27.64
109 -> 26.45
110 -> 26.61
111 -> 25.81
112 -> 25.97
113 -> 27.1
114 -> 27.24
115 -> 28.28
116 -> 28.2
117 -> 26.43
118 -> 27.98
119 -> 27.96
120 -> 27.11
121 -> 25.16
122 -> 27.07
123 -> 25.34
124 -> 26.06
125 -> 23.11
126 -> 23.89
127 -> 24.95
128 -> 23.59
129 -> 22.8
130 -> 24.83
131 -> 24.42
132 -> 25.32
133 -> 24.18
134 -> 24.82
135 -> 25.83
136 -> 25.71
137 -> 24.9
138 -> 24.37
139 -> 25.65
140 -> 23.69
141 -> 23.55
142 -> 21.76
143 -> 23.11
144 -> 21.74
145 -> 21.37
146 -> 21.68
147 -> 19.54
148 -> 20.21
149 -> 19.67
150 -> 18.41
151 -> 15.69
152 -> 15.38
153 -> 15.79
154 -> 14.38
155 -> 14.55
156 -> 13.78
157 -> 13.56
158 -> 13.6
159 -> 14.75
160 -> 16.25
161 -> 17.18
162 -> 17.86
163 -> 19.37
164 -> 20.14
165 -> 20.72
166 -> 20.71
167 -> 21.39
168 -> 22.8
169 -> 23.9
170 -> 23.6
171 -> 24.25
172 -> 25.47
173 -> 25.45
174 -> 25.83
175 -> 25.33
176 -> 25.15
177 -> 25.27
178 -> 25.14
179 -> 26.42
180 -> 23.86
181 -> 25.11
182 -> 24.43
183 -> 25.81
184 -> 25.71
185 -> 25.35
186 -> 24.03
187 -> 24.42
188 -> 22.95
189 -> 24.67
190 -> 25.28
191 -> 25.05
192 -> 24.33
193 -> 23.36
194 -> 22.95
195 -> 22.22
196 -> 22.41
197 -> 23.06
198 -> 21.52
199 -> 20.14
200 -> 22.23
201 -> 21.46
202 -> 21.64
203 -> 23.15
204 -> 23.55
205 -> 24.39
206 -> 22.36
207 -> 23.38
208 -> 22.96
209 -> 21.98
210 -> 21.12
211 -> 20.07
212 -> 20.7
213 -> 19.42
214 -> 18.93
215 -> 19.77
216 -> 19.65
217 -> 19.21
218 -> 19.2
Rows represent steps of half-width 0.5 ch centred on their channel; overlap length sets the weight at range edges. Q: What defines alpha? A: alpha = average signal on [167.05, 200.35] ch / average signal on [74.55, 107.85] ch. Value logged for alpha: 1.27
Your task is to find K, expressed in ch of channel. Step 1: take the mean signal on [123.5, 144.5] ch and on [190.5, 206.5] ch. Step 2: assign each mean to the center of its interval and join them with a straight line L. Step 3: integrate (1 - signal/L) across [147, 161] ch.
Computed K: 4.6 ch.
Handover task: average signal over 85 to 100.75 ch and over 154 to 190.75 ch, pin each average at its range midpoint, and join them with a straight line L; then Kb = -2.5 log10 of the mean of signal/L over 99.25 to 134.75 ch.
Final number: -0.20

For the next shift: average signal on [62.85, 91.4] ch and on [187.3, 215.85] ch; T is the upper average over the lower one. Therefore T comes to 1.78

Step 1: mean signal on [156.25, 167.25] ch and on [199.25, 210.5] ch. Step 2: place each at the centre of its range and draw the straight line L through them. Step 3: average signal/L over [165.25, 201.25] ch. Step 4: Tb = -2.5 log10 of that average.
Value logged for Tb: -0.20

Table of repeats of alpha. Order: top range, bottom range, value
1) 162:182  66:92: 1.88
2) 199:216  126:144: 0.89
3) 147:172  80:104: 0.92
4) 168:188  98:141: 0.97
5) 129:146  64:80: 2.34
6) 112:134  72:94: 1.86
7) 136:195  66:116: 1.16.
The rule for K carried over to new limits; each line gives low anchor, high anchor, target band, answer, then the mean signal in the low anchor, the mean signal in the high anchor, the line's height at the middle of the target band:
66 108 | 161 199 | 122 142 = -4.3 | 17.2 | 23.5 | 20.3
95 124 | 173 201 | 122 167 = 7.7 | 26.2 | 24.1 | 25.2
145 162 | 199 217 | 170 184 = -4.8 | 16.7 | 21.5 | 18.8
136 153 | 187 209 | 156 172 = 1.9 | 21.3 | 23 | 21.9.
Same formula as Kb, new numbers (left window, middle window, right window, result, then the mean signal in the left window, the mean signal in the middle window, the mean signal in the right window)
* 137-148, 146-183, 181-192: 0.16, 22.6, 20.5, 24.8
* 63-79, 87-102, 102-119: -0.11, 10.5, 22.4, 26.8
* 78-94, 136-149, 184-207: -0.15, 15.8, 22.6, 23.3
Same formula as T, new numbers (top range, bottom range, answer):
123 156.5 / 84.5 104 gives 1.00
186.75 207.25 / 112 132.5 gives 0.89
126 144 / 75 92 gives 1.76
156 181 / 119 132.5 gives 0.86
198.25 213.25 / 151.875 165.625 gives 1.35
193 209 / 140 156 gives 1.18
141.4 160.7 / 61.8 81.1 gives 1.65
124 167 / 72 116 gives 1.04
